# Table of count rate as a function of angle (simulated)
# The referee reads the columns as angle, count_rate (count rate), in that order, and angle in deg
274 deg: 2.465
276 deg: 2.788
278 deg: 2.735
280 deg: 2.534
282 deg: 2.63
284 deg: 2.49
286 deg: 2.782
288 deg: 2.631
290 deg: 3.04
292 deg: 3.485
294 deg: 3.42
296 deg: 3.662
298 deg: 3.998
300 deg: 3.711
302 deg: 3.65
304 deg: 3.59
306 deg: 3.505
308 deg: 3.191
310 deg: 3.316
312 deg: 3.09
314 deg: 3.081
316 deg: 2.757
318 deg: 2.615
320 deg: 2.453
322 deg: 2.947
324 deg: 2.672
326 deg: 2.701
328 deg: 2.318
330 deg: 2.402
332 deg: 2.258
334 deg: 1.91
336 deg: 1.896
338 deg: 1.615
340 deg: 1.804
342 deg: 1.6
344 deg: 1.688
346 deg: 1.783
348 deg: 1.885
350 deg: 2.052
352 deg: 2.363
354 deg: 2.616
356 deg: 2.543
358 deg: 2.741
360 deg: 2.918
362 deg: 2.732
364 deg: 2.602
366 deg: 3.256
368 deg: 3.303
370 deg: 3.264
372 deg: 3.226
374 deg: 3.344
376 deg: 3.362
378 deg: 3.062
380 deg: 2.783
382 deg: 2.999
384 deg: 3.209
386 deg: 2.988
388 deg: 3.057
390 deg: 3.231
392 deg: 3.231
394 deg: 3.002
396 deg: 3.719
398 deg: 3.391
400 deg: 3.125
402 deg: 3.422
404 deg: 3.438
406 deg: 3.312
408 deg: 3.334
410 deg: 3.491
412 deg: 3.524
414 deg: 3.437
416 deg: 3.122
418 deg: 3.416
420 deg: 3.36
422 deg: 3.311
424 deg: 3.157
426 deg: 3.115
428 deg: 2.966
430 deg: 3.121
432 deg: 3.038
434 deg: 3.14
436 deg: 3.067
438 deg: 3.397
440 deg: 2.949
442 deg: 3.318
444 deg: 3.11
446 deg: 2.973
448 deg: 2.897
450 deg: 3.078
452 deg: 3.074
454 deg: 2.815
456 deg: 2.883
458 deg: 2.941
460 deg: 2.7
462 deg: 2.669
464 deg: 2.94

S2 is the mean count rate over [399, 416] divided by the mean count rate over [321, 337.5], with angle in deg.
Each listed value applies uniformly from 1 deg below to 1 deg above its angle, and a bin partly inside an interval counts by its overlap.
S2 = 1.4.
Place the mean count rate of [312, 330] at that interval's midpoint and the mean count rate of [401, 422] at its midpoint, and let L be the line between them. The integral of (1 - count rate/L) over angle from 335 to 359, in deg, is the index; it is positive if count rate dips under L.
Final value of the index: 7.1 deg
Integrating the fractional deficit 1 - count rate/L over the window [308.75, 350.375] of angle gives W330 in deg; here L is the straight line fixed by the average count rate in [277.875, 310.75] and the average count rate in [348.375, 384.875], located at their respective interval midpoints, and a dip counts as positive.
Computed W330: 9.91 deg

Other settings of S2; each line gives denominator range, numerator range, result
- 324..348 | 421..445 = 1.55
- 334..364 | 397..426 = 1.54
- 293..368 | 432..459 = 1.13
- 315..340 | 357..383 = 1.29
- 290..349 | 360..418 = 1.18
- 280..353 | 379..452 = 1.19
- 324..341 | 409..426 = 1.56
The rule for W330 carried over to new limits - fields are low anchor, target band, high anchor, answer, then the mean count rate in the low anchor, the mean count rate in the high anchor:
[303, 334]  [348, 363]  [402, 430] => 2.4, 2.83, 3.3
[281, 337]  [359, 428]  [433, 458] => -4.6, 2.94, 3.05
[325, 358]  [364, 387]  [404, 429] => -4.3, 2.11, 3.3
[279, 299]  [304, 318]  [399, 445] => -0.2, 3.07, 3.25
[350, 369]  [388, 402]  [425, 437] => -1.8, 2.75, 3.07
